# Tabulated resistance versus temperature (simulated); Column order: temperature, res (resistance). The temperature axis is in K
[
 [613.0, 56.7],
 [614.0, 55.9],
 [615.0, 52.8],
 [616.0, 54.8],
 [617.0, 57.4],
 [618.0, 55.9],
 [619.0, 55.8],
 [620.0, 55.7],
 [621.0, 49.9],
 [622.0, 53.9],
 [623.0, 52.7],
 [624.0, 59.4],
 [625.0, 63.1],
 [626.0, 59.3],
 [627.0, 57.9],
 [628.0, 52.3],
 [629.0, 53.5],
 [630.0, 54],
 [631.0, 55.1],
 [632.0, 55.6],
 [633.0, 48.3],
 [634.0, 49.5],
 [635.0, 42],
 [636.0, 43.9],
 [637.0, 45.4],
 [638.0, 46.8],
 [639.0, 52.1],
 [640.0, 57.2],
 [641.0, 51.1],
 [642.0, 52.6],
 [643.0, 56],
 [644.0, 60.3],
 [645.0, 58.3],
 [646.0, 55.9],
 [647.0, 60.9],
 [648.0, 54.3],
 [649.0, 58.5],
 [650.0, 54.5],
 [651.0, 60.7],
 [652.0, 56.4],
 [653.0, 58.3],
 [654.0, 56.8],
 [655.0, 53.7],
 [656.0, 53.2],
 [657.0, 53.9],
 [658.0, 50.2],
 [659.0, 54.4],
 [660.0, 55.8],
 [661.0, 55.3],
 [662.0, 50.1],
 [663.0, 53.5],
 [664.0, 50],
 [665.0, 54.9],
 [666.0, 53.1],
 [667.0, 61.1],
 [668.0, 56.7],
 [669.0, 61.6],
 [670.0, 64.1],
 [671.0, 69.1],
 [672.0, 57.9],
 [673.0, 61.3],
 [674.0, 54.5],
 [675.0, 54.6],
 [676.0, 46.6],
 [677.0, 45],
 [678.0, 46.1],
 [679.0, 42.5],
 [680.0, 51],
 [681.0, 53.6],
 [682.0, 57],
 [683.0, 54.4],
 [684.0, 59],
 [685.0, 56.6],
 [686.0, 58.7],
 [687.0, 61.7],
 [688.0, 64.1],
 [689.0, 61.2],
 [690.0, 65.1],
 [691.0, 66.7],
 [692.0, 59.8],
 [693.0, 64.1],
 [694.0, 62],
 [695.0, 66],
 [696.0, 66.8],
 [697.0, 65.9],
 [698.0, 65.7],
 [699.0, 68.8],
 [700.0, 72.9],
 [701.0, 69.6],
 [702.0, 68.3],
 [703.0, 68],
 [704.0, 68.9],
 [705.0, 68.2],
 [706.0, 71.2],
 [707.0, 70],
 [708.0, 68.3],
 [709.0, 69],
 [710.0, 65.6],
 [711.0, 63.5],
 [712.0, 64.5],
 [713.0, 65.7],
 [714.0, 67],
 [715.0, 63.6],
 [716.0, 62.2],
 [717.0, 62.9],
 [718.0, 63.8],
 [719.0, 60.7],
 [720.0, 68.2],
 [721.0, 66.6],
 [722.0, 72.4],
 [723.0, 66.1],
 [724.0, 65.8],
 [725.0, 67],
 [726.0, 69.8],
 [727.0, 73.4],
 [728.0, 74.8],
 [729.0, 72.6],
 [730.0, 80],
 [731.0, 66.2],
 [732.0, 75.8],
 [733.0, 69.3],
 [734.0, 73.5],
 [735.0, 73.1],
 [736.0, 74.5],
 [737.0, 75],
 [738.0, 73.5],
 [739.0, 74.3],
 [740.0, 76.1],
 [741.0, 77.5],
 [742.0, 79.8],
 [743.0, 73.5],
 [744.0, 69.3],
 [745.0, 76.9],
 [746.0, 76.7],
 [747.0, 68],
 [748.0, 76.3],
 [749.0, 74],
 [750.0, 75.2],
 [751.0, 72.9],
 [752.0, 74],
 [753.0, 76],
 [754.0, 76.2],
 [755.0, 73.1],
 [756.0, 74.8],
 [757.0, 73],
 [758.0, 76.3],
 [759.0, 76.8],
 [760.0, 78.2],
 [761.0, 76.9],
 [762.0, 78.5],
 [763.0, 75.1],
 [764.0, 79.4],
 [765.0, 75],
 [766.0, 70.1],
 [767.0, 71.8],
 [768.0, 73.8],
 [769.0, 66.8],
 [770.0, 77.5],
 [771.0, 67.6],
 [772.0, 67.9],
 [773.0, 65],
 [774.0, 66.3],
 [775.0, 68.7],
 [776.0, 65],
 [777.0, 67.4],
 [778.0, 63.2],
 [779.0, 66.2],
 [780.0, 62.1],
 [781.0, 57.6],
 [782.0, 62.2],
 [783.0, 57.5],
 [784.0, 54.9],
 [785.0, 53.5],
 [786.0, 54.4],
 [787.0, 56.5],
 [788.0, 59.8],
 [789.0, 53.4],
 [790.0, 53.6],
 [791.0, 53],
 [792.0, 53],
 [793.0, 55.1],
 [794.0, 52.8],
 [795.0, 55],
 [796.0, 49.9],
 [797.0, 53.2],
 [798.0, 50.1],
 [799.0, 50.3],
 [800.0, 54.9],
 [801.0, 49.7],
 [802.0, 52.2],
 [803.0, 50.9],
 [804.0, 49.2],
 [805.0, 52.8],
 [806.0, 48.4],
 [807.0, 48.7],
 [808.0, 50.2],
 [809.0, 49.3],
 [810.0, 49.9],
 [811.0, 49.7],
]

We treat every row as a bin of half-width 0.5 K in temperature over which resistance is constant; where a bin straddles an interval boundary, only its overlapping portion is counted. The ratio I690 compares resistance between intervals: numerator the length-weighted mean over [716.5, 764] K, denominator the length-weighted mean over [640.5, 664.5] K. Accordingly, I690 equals 1.32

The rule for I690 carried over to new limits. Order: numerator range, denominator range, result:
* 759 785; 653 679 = 1.25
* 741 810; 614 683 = 1.18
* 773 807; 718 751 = 0.78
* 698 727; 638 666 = 1.22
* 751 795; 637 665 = 1.22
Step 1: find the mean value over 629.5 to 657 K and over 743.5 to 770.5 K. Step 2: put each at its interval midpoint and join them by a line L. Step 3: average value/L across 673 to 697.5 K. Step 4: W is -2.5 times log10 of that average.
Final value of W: 0.07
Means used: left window 53.8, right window 74.5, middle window 57.7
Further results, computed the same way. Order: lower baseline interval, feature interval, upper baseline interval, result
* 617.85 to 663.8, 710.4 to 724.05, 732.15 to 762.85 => 0.061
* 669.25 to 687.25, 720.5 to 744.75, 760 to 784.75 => -0.157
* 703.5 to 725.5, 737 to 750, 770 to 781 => -0.130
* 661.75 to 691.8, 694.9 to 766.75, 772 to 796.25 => -0.229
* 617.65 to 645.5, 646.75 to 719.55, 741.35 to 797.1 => -0.024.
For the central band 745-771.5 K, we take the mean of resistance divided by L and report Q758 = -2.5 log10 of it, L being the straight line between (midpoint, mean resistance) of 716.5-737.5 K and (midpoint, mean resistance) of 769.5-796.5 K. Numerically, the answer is -0.157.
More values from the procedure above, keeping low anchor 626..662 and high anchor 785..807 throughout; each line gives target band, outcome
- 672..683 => 0.04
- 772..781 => -0.23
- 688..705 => -0.23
